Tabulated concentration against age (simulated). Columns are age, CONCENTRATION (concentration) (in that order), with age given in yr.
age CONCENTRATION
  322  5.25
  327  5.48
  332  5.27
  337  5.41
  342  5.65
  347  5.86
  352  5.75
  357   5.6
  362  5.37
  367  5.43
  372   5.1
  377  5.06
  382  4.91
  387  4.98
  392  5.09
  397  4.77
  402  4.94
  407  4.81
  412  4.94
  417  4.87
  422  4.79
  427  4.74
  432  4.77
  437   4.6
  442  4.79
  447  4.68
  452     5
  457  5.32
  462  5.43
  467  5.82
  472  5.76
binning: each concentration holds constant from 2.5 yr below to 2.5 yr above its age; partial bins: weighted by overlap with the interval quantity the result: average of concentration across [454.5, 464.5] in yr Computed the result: 5.38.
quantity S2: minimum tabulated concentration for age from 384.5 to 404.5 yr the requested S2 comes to 4.77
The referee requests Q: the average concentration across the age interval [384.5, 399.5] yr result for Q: 4.95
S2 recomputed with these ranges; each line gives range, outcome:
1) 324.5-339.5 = 5.27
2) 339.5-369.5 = 5.37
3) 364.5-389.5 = 4.91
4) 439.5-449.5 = 4.68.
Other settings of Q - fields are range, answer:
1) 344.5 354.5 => 5.8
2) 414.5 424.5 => 4.83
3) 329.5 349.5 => 5.55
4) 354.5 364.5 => 5.49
